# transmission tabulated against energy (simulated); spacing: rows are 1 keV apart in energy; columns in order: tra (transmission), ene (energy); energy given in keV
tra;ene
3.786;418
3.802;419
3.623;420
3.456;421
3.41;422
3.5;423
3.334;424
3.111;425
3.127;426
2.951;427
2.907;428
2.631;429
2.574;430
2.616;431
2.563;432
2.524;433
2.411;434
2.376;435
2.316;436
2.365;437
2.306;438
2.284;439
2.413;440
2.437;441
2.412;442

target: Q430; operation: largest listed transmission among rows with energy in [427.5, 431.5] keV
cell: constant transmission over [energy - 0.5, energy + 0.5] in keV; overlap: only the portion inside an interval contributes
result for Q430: 2.907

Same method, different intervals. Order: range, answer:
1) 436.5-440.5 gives 2.413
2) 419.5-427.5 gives 3.623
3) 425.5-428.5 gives 3.127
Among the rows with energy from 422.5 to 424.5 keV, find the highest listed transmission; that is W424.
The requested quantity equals 3.5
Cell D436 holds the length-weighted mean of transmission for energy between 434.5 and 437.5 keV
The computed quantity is 2.35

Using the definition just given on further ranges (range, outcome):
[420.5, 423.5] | 3.46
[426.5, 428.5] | 2.93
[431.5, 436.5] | 2.44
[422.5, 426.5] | 3.27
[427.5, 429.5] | 2.77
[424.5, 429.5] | 2.95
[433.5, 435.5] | 2.39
